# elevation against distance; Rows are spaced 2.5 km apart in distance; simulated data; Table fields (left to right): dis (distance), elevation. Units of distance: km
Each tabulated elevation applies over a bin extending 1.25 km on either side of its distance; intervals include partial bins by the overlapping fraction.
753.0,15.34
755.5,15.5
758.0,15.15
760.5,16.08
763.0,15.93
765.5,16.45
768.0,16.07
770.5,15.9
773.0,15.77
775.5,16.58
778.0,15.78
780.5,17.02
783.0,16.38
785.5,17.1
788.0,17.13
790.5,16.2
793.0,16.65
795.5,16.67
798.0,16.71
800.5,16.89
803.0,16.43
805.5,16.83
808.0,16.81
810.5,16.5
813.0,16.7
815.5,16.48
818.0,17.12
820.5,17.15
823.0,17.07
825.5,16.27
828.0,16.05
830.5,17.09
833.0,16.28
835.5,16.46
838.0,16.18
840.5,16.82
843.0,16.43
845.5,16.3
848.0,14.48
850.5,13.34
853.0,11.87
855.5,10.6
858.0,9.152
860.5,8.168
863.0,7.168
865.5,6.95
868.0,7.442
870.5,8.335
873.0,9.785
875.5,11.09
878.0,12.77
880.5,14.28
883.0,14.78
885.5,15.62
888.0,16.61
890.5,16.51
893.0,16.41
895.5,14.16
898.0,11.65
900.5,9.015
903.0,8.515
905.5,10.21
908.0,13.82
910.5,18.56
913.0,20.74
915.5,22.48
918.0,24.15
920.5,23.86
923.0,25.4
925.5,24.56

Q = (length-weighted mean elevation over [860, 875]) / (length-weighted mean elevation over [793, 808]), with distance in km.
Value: 0.49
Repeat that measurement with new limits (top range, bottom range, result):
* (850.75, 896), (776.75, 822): 0.70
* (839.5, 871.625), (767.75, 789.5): 0.69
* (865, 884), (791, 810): 0.65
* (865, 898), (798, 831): 0.76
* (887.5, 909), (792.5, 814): 0.77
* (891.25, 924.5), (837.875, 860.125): 1.25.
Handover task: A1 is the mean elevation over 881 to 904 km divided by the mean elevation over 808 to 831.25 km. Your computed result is 0.8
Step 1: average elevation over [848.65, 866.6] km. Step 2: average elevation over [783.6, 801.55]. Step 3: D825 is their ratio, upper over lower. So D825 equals 0.58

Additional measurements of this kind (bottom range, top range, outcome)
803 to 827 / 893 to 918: 0.89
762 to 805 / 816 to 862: 0.90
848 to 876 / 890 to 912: 1.37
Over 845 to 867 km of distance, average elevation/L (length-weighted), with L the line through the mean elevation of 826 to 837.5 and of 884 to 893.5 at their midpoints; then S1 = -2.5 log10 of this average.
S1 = 0.464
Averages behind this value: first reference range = 16.4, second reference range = 16.2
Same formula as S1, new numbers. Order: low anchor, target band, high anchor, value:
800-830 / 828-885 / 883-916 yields 0.241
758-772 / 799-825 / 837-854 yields -0.089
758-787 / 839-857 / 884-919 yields 0.117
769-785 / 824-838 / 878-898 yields -0.049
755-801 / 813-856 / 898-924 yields 0.065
